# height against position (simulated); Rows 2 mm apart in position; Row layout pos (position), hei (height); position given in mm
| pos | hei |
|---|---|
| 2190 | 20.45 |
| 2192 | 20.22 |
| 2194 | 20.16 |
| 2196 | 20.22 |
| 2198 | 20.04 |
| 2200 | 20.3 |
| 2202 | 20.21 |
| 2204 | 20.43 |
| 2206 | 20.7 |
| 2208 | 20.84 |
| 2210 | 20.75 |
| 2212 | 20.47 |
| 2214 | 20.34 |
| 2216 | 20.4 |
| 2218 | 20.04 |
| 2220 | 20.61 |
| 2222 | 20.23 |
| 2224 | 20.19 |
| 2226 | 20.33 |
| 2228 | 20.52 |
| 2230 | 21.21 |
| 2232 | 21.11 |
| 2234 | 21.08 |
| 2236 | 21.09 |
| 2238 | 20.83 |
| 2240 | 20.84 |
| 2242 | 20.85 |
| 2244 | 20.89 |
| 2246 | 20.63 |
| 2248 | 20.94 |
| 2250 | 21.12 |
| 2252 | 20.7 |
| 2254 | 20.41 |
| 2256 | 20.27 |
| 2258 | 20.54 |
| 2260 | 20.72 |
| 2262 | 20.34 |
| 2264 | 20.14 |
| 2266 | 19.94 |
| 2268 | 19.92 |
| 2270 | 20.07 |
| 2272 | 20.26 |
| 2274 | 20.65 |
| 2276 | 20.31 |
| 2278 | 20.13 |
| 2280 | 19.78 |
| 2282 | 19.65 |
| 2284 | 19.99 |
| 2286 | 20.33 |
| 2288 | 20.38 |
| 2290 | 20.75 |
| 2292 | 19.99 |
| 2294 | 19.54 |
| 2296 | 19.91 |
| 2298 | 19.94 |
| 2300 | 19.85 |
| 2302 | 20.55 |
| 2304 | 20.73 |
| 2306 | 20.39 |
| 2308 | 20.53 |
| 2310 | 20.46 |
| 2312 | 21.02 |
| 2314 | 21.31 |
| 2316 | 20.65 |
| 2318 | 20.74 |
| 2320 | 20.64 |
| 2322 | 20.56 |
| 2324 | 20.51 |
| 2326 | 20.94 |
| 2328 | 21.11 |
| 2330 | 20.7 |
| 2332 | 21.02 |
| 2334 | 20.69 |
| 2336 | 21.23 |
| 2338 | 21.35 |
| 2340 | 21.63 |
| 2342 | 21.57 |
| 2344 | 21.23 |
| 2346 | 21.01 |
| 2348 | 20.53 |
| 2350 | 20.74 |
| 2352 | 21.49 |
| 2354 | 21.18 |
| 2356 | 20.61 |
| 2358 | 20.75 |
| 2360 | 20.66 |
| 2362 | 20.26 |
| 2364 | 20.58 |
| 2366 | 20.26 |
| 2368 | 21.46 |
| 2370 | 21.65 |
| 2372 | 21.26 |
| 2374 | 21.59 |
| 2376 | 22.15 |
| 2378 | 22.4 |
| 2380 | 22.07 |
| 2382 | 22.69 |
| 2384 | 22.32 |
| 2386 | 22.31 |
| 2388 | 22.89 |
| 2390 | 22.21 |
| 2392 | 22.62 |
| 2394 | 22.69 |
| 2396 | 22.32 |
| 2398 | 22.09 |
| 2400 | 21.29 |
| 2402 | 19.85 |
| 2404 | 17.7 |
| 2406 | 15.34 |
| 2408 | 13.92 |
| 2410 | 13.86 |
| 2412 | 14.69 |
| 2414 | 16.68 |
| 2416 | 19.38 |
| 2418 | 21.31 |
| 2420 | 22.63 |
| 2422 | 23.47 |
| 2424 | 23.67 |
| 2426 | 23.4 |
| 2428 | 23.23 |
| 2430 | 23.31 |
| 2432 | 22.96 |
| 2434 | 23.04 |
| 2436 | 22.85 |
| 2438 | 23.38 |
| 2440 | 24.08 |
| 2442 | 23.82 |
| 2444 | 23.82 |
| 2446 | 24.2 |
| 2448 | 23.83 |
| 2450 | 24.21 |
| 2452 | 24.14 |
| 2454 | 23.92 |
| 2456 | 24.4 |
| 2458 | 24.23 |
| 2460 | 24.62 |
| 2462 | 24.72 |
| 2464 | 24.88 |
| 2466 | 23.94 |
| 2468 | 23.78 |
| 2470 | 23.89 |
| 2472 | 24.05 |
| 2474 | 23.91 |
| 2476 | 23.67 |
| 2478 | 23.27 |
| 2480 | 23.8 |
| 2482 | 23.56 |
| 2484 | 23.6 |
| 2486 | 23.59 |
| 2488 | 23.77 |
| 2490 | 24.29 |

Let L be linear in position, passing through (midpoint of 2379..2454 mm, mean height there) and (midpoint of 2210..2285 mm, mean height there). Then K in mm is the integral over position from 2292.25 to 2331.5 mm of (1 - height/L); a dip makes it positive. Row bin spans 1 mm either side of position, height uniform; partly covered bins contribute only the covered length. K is 0.72 mm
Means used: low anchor 20.5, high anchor 21.6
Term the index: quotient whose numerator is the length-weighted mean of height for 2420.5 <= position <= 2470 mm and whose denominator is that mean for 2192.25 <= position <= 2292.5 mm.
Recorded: 1.16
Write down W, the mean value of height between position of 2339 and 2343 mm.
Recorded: 21.6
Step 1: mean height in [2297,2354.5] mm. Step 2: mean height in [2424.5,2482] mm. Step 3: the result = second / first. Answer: 1.1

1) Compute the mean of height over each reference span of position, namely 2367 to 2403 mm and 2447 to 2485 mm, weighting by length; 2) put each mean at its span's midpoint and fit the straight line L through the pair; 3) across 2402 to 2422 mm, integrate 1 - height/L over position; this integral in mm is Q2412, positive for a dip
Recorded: 4.4 mm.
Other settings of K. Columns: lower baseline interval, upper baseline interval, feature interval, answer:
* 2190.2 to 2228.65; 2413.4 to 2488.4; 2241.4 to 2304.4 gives 2.5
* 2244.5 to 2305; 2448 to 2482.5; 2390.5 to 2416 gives 4.6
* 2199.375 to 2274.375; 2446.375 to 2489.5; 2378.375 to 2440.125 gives 5.5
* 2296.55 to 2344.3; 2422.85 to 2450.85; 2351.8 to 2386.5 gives 0.9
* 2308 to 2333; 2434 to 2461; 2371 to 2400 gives 0.2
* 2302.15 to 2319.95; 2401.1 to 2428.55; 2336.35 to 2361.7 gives -1.1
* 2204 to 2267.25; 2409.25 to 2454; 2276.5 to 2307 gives 1.3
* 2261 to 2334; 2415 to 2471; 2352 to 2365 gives 0.6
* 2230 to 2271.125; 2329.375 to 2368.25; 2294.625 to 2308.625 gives 0.4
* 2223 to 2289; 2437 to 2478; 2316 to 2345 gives 1.1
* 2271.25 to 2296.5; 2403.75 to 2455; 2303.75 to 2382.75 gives -1.4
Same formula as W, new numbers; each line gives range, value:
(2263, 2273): 20.1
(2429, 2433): 23.1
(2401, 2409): 16.7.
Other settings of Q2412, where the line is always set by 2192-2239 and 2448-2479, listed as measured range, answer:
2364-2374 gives 0.7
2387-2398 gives 0.3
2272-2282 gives 0.6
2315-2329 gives 0.8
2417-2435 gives 0.4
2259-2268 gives 0.4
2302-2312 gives 0.6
